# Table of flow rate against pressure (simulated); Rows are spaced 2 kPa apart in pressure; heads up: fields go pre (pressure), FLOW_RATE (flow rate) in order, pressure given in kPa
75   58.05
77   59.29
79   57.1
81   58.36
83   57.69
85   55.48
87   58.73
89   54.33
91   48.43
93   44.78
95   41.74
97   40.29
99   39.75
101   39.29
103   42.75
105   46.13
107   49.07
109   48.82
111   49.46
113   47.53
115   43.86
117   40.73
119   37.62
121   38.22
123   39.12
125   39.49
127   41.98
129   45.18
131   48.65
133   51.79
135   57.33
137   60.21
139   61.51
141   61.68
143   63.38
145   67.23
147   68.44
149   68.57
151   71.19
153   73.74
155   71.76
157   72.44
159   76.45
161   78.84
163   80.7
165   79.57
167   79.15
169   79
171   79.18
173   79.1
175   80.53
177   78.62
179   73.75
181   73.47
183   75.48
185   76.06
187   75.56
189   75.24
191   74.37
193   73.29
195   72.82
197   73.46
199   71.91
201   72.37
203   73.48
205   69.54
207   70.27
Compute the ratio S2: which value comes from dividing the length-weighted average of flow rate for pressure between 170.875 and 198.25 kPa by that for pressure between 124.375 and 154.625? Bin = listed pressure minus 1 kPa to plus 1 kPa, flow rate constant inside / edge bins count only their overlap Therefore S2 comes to 1.3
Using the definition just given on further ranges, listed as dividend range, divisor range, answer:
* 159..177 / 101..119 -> 1.75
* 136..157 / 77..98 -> 1.29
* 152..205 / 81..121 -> 1.62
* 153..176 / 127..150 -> 1.32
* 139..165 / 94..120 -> 1.63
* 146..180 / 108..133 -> 1.74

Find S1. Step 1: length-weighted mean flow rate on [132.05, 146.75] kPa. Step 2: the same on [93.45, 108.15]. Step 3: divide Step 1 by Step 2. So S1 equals 1.42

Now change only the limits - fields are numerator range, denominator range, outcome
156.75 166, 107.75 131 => 1.81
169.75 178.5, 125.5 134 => 1.70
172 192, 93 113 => 1.72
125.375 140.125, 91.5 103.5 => 1.25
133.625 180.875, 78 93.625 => 1.32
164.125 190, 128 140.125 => 1.43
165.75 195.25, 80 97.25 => 1.48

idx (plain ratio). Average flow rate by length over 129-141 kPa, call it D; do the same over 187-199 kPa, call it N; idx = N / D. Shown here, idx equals 1.33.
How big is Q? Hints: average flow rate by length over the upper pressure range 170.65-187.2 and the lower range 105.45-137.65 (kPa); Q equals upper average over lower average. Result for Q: 1.67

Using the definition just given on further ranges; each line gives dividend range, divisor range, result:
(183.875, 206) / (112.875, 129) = 1.79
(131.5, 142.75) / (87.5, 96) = 1.22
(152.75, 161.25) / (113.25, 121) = 1.81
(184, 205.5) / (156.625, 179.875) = 0.94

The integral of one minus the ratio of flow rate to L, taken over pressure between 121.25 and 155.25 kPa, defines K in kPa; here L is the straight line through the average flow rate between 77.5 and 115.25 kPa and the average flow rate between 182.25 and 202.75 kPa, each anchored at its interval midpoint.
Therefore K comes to 1.5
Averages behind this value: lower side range 48.8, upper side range 74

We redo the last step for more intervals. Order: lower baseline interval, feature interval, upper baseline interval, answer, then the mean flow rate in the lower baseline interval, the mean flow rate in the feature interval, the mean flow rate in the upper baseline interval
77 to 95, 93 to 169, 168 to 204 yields 10.0 kPa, 53.9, 55.9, 75.4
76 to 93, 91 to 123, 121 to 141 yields 5.6 kPa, 55.5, 43.4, 49.5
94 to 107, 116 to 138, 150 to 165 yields 4.7 kPa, 42.2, 45.5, 75.3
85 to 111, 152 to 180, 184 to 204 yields -4.9 kPa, 46.7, 77.3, 73.9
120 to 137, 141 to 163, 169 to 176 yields -2.5 kPa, 46.1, 71.2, 79.5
